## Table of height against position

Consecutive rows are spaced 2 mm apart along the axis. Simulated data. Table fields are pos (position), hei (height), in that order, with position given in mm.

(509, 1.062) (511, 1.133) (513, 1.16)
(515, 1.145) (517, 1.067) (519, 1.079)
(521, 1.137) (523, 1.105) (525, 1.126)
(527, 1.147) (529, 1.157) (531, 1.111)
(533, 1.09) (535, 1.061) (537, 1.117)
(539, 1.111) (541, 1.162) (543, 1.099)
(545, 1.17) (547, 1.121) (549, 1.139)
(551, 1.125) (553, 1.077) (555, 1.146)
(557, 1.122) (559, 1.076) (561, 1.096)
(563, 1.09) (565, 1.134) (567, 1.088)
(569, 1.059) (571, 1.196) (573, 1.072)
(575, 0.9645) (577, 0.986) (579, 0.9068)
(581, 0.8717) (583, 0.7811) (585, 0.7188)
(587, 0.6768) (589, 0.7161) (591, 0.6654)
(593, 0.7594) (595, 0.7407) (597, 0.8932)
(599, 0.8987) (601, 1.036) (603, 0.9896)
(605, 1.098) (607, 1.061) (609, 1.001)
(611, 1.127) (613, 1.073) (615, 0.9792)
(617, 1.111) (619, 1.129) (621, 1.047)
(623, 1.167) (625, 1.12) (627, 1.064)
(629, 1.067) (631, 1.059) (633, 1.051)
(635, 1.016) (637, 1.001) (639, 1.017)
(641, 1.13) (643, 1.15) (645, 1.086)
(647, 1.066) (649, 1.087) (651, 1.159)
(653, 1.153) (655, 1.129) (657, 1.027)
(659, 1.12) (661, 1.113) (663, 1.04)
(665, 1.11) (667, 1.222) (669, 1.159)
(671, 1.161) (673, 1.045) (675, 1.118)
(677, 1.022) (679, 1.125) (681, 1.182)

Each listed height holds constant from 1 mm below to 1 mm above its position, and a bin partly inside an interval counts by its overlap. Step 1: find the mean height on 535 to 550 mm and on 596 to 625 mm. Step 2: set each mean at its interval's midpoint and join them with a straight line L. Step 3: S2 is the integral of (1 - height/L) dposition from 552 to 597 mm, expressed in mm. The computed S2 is 5.8 mm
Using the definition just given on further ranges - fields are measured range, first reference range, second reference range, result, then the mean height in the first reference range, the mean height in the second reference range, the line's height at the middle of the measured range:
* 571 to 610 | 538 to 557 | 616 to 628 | 7.7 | 1.13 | 1.11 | 1.12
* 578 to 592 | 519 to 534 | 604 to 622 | 4.2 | 1.12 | 1.07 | 1.09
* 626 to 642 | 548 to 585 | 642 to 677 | 0.6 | 1.04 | 1.11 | 1.09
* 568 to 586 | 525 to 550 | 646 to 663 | 2.7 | 1.12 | 1.1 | 1.12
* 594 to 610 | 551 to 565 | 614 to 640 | 1.7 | 1.11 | 1.06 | 1.08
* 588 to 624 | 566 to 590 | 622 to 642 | 1.0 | 0.92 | 1.07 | 0.997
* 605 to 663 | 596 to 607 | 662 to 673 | -1.3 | 0.99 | 1.13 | 1.06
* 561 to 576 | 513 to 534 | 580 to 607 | -2.3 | 1.12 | 0.843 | 0.941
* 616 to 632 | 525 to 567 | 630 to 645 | -0.4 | 1.12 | 1.06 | 1.07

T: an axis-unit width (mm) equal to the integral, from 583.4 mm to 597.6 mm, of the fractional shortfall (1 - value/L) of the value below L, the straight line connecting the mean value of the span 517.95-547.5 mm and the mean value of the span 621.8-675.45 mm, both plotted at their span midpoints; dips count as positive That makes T 4.77 mm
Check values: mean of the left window 1.12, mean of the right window 1.1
